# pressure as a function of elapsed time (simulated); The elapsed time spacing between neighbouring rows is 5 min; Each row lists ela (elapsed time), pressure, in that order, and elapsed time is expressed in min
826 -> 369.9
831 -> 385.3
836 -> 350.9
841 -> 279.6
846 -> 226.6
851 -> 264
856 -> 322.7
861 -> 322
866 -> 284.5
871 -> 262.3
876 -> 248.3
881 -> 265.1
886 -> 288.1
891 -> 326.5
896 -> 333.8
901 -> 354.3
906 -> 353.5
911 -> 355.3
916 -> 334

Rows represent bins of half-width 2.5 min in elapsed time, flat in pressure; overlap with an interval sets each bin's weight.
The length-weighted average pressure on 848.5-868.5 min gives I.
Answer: 298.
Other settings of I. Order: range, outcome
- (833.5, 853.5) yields 280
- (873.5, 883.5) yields 257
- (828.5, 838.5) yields 368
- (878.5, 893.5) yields 293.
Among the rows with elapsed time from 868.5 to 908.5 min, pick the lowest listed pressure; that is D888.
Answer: 248.3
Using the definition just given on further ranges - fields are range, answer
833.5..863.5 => 226.6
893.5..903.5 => 333.8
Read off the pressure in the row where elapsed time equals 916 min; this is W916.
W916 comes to 334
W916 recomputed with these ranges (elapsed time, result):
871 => 262.3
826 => 369.9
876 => 248.3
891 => 326.5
